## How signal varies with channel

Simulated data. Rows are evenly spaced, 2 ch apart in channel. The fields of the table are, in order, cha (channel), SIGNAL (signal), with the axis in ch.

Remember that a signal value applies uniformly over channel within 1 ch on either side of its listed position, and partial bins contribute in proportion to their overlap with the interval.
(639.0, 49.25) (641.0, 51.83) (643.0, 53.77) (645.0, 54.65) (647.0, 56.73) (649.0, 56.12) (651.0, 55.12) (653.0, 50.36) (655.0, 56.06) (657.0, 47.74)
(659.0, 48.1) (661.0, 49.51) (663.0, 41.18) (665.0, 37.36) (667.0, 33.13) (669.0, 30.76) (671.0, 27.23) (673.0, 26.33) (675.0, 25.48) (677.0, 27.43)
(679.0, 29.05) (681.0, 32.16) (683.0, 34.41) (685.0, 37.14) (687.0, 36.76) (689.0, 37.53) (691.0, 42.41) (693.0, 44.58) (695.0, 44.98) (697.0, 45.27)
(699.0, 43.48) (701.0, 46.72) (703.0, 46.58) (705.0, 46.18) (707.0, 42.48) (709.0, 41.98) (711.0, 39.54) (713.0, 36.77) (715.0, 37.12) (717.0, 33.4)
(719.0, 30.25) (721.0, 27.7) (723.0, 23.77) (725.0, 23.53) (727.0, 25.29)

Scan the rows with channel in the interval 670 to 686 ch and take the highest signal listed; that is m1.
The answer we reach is 37.14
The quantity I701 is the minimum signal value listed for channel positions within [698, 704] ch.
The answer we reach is 43.48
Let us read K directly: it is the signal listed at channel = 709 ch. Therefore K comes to 41.98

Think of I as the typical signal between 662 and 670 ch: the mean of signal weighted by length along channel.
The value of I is 35.6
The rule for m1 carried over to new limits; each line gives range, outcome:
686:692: 42.41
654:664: 56.06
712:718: 37.12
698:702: 46.72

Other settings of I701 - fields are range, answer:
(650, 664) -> 41.18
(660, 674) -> 26.33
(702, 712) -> 39.54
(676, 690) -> 27.43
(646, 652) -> 55.12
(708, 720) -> 30.25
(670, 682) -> 25.48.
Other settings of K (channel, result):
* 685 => 37.14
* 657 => 47.74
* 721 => 27.7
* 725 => 23.53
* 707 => 42.48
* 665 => 37.36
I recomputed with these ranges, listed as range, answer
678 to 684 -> 31.9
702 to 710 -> 44.3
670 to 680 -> 27.1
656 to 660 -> 47.9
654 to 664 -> 48.5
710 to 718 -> 36.7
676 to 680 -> 28.2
